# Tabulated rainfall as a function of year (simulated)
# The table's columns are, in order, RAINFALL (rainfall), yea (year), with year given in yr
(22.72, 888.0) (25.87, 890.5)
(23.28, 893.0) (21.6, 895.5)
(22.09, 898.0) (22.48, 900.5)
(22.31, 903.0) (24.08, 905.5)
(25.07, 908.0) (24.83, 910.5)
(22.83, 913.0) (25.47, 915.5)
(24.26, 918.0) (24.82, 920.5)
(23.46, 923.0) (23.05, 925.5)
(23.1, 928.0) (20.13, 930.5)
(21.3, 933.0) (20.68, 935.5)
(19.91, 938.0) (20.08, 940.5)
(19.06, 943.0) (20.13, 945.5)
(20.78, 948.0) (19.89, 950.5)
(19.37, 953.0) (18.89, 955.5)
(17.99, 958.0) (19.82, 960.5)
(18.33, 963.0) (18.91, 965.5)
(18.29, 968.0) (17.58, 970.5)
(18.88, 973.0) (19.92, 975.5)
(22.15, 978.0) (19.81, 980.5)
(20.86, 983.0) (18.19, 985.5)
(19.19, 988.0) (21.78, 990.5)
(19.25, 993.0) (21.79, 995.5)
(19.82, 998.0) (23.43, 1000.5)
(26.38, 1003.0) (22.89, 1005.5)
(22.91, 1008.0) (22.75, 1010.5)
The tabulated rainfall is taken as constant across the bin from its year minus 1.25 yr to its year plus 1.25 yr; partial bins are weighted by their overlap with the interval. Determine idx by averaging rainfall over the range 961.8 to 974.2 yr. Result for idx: 18.4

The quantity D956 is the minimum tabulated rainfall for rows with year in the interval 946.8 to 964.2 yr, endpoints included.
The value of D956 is 17.99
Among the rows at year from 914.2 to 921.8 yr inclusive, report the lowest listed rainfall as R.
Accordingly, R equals 24.26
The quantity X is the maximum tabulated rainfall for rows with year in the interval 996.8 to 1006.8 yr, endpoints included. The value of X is 26.38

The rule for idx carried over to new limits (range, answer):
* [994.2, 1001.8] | 21.7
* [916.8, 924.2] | 24.2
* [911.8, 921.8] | 24.3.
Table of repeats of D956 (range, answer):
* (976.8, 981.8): 19.81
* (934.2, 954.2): 19.06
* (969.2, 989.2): 17.58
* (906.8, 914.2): 22.83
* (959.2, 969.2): 18.29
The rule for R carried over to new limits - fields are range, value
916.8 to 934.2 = 20.13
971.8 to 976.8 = 18.88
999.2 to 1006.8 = 22.89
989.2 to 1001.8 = 19.25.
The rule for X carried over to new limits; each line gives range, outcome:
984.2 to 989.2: 19.19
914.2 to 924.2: 25.47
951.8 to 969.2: 19.82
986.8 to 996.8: 21.79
